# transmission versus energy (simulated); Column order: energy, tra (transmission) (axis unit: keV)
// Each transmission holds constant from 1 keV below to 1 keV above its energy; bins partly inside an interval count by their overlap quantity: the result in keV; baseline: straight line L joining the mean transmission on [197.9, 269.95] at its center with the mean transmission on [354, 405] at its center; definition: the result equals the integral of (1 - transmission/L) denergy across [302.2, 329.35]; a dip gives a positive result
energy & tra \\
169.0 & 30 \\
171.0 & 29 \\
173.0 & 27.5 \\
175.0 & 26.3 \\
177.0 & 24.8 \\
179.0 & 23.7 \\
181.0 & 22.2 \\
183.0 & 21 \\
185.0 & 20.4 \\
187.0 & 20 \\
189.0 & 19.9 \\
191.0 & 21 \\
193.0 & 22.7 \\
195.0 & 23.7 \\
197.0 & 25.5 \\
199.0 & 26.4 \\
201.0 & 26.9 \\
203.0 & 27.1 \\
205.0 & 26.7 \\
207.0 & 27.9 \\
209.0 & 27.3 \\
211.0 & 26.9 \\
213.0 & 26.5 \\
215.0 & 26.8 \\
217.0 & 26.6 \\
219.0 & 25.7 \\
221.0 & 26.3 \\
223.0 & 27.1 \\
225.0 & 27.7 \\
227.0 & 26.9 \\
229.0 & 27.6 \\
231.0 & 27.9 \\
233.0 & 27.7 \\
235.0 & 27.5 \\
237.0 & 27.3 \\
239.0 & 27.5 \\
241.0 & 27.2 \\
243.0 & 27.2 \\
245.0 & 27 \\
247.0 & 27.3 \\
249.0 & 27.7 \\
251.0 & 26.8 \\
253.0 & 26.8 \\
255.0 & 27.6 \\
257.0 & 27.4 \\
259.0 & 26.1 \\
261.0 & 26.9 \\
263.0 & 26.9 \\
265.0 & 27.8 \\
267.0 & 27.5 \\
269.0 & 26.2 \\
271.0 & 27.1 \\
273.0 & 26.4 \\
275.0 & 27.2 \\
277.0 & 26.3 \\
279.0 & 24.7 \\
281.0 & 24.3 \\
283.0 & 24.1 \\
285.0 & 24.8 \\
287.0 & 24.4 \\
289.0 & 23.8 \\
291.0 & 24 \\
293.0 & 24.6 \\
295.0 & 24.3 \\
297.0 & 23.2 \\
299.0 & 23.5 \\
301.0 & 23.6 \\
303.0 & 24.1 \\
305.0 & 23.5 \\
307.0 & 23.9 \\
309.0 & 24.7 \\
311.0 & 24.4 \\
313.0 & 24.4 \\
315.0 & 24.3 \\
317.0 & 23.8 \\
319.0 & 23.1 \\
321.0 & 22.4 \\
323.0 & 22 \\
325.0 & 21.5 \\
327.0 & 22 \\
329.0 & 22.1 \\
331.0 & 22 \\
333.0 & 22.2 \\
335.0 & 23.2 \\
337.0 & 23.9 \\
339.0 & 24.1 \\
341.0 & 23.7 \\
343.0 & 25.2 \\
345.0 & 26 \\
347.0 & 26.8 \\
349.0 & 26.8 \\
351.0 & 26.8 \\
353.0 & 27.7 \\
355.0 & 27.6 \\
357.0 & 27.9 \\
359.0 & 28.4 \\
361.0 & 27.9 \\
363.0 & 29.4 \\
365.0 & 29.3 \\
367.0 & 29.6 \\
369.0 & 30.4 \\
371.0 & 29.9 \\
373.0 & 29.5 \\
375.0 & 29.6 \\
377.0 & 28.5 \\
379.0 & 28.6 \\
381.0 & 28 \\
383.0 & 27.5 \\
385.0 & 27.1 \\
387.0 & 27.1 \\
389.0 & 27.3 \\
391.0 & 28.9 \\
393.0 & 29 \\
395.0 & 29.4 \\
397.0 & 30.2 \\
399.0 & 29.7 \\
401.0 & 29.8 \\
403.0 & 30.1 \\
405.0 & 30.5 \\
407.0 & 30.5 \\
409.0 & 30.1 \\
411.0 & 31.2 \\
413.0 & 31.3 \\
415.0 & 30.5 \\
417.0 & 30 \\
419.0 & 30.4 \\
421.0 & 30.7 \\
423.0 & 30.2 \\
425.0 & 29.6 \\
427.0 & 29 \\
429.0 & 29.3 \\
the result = 4.6 keV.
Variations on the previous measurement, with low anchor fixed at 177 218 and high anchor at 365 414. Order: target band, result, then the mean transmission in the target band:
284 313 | 3.17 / 24.1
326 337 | 2.14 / 22.4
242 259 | -0.89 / 27.2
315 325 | 1.71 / 22.8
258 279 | -0.38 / 26.7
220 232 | -0.98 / 27.2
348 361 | 0.40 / 27.6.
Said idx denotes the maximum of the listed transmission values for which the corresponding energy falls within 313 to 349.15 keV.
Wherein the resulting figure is 26.8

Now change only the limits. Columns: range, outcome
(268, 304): 27.2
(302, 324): 24.7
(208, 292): 27.9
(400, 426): 31.3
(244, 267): 27.8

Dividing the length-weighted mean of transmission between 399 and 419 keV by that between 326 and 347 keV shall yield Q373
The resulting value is 1.29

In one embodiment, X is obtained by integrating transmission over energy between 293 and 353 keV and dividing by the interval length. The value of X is 23.9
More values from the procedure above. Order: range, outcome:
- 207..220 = 26.7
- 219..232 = 27.1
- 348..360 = 27.5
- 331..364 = 26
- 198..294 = 26.6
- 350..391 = 28.4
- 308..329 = 23.2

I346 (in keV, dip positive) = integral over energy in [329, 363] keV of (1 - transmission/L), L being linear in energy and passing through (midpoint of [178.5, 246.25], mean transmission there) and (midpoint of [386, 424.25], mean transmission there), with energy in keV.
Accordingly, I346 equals 3.5 keV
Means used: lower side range 25.6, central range 25.6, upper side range 29.8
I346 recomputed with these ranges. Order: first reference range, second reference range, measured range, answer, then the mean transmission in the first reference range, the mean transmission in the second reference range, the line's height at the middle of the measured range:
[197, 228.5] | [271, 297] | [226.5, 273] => -2.45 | 26.8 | 24.9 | 25.8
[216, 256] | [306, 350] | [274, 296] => 0.50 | 27.2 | 23.8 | 25.3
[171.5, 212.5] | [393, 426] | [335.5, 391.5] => 2.79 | 24.5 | 30.2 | 29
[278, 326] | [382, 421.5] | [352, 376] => -1.36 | 23.8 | 29.6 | 27.4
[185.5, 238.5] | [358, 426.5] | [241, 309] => 3.54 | 25.9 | 29.4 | 27.1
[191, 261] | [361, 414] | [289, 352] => 9.73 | 26.7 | 29.3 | 28.2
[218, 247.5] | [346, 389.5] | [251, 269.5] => 0.26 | 27.2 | 28.3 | 27.4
